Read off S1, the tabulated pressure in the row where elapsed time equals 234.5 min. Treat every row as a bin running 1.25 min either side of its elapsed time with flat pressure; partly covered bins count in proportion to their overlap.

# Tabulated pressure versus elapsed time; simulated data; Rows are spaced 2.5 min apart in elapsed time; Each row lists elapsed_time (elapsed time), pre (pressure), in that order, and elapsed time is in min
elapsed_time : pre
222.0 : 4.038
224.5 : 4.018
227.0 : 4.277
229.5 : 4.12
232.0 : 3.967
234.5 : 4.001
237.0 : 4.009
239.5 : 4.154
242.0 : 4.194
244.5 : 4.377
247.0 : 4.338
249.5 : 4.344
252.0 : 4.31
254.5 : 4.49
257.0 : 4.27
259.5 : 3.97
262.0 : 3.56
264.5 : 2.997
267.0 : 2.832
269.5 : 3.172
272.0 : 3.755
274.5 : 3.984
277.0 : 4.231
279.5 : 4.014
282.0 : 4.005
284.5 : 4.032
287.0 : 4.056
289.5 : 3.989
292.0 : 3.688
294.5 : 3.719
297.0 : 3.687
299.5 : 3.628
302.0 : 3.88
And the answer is 4.001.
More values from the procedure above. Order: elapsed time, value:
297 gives 3.687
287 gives 4.056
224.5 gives 4.018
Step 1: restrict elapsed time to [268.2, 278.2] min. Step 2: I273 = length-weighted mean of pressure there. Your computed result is 3.78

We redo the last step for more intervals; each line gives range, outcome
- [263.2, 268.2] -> 2.92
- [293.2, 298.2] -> 3.7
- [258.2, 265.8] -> 3.51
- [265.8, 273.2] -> 3.25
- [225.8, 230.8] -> 4.2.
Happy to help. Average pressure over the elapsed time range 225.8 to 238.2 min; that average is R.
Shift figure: 4.07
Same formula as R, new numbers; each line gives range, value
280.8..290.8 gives 4.02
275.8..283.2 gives 4.08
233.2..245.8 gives 4.15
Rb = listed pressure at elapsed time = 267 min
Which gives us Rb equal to 2.832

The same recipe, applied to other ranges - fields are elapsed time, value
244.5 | 4.377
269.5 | 3.172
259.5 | 3.97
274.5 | 3.984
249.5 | 4.344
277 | 4.231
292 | 3.688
